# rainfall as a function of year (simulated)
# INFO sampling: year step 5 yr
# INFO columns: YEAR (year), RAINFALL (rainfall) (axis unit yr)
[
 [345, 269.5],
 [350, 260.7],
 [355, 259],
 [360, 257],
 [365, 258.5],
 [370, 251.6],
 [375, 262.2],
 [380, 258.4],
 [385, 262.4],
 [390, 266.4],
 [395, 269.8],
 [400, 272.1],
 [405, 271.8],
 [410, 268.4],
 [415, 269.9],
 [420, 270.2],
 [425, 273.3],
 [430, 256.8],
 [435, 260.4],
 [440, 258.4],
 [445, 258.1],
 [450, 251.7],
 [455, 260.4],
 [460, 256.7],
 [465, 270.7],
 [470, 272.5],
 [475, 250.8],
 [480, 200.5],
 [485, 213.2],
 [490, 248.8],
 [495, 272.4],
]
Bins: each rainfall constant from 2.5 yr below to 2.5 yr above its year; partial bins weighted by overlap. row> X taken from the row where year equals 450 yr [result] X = 251.7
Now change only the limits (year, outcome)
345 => 269.5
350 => 260.7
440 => 258.4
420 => 270.2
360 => 257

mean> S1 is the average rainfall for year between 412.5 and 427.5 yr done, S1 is 271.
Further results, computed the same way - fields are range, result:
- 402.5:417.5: 270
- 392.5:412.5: 271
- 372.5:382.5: 260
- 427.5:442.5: 259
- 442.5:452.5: 255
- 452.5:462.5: 259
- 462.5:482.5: 249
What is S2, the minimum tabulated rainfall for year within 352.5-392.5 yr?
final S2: 251.6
